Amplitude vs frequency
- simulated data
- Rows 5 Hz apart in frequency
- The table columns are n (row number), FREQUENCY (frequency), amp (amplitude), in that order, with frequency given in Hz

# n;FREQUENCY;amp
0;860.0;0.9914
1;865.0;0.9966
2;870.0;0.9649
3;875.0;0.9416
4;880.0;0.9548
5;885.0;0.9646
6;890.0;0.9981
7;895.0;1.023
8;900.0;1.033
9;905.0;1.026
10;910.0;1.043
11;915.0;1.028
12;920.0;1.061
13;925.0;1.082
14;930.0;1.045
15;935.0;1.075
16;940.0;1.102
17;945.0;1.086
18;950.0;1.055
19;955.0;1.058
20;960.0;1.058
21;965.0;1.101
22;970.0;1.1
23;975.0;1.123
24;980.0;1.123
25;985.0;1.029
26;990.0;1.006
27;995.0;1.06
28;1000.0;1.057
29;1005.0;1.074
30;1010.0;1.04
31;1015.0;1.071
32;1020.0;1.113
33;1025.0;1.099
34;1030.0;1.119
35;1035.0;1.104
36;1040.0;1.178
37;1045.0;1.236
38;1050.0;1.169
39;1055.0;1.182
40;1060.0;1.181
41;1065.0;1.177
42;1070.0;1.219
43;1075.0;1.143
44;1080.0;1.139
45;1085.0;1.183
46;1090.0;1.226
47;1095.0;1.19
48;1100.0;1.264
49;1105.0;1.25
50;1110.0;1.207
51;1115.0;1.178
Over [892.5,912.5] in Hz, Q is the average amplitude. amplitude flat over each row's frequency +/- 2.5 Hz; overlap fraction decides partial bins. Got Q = 1.03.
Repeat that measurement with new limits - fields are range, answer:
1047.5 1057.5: 1.18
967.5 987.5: 1.09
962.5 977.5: 1.11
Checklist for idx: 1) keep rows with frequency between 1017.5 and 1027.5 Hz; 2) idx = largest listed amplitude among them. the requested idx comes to 1.113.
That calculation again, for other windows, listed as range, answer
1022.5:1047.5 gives 1.236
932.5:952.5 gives 1.102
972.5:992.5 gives 1.123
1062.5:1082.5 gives 1.219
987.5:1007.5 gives 1.074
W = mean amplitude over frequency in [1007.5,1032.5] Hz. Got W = 1.09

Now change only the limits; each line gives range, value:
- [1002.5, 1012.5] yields 1.06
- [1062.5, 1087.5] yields 1.17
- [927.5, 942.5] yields 1.07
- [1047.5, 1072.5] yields 1.19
